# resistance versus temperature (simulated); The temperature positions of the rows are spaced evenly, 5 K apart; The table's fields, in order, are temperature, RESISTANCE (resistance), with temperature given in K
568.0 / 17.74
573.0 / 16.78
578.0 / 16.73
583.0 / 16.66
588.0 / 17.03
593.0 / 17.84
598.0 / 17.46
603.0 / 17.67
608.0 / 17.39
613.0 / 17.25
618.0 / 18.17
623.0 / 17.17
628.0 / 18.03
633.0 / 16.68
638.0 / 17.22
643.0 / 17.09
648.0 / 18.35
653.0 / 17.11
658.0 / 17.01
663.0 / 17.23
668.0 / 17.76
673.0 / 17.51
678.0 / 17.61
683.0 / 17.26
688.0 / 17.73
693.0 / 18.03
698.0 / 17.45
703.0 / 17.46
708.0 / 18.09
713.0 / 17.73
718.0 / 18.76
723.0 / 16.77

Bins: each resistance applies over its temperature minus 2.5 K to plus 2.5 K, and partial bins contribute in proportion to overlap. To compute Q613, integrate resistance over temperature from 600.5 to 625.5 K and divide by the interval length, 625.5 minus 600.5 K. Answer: 17.5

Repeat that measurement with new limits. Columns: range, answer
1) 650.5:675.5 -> 17.3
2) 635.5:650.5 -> 17.6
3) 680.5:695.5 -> 17.7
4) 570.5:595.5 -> 17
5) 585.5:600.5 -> 17.4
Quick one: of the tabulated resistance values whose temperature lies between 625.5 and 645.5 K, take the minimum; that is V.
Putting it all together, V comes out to 16.68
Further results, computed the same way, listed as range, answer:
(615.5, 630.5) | 17.17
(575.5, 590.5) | 16.66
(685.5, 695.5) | 17.73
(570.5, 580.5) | 16.73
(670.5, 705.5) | 17.26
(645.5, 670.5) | 17.01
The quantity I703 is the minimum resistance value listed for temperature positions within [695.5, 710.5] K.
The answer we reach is 17.45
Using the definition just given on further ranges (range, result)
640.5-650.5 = 17.09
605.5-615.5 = 17.25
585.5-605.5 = 17.03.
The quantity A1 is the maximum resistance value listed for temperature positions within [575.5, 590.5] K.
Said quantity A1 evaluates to 17.03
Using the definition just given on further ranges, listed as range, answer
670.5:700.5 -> 18.03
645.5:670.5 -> 18.35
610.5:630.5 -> 18.17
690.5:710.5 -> 18.09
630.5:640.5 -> 17.22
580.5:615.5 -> 17.84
